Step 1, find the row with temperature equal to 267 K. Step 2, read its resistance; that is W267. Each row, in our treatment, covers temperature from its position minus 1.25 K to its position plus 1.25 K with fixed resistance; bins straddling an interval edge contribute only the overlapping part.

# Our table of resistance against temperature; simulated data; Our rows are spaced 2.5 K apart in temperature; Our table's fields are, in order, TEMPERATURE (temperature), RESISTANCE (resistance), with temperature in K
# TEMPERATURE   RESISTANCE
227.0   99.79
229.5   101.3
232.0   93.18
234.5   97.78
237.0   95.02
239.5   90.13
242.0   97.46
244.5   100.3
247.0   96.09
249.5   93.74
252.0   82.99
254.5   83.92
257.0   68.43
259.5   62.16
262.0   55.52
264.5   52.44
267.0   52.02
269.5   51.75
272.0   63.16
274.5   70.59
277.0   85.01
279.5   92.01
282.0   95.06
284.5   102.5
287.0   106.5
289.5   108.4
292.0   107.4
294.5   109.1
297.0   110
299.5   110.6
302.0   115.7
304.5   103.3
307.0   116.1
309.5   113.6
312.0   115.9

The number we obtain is 52.02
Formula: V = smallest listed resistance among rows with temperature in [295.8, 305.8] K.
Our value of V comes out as 103.3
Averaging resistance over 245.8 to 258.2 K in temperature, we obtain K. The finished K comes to 85.1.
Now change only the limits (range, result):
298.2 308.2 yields 111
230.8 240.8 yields 94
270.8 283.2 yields 81.2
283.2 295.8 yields 107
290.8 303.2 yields 111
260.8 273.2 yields 54.9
